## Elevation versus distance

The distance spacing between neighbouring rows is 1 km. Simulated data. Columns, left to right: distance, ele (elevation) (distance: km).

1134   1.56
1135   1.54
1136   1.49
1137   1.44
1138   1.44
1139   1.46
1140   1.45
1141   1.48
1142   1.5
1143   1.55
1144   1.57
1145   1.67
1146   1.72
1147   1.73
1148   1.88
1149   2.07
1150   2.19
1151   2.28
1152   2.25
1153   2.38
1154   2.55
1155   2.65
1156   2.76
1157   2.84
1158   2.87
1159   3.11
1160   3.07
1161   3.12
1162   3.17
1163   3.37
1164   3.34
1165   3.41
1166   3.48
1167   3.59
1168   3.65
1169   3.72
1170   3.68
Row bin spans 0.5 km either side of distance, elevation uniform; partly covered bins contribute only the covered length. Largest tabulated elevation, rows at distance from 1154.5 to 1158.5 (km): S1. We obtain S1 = 2.87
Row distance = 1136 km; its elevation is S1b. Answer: 1.49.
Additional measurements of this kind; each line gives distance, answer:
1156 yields 2.76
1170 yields 3.68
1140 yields 1.45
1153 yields 2.38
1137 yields 1.44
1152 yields 2.25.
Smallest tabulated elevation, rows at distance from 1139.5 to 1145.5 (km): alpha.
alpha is 1.45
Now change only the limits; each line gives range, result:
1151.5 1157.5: 2.25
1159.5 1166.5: 3.07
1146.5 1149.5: 1.73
